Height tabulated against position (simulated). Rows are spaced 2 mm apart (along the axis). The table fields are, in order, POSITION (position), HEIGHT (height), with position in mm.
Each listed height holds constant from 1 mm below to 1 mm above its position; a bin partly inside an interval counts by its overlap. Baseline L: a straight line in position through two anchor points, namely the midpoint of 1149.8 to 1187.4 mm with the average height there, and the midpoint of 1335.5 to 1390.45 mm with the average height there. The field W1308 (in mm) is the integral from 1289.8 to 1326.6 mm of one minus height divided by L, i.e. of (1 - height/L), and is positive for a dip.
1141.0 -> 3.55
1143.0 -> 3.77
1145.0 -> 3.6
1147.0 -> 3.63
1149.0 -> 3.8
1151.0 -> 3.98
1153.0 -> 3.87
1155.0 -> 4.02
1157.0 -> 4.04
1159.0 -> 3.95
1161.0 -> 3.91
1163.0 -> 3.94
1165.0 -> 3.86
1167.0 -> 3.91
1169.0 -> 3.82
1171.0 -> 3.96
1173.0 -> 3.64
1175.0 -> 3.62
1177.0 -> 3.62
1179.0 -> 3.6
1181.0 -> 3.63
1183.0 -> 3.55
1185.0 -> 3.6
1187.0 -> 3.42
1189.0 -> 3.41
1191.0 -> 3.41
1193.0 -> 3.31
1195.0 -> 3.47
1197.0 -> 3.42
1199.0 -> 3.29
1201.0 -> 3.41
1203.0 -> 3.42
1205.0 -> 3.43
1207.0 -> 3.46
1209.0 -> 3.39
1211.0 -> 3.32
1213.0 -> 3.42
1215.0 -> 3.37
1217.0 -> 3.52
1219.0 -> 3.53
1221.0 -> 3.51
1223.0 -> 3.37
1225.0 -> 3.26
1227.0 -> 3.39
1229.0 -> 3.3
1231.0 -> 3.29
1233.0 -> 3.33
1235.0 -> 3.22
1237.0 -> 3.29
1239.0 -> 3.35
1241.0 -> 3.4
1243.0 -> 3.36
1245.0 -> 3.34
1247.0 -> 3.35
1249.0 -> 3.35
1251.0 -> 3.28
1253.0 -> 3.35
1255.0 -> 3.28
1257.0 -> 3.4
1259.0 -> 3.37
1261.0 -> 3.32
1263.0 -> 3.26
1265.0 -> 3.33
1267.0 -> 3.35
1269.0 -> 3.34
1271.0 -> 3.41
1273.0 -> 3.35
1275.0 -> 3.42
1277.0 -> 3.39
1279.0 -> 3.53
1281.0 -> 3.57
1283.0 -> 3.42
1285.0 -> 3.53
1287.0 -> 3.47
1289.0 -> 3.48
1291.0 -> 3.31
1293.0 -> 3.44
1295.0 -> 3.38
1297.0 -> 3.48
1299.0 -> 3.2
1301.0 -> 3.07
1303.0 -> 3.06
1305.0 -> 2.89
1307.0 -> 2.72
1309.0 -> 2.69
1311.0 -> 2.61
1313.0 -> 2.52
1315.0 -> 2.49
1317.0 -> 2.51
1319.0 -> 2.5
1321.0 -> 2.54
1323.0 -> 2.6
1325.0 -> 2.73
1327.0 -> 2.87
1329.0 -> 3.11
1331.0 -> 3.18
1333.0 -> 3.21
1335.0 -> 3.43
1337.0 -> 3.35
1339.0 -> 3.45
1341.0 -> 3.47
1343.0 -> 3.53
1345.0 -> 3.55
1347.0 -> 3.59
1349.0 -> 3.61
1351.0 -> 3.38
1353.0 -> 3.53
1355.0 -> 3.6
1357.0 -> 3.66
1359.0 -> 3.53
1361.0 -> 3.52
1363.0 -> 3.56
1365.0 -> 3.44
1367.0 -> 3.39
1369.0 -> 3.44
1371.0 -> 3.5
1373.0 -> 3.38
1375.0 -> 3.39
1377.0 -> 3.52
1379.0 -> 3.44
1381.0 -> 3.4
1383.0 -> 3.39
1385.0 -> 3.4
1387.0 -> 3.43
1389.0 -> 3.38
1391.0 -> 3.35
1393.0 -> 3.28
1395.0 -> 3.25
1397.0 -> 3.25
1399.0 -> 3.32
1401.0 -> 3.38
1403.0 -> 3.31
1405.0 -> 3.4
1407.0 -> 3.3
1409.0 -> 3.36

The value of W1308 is 7.1 mm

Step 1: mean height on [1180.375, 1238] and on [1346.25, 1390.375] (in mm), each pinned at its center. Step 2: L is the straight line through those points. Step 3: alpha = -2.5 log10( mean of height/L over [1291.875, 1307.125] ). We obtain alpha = 0.09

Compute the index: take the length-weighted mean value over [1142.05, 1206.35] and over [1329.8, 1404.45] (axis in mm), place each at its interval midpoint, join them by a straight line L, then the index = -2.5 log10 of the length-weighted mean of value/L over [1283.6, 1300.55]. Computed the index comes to 0.04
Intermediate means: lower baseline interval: 3.66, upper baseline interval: 3.43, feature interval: 3.4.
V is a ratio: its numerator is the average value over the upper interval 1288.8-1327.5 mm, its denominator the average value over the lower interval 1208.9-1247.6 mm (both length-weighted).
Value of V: 0.9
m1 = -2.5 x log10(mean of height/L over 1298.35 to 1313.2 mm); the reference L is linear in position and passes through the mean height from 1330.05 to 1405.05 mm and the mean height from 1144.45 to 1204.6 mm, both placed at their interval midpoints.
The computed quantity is 0.22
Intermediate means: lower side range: 3.67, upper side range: 3.43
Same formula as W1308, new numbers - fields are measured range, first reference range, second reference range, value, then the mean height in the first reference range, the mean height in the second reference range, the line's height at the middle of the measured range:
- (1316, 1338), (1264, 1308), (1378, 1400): 2.8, 3.32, 3.35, 3.34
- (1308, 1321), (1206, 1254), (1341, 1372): 3.4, 3.36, 3.52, 3.47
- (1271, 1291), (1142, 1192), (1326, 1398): 0.5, 3.74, 3.41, 3.55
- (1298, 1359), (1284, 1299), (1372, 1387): 5.8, 3.43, 3.42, 3.42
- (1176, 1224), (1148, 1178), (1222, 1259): 2.0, 3.86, 3.33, 3.61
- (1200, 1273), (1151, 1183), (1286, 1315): 1.4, 3.82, 3.07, 3.43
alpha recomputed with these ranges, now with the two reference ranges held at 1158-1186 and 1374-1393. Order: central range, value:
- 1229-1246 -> 0.102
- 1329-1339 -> 0.063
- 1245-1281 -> 0.076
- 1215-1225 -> 0.070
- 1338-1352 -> -0.013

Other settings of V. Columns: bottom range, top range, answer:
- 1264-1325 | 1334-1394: 1.11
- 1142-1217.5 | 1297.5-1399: 0.89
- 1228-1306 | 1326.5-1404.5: 1.02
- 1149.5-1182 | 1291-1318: 0.77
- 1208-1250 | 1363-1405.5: 1.01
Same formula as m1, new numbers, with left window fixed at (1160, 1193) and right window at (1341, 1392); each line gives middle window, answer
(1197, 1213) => 0.077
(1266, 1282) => 0.047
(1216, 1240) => 0.079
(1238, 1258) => 0.079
